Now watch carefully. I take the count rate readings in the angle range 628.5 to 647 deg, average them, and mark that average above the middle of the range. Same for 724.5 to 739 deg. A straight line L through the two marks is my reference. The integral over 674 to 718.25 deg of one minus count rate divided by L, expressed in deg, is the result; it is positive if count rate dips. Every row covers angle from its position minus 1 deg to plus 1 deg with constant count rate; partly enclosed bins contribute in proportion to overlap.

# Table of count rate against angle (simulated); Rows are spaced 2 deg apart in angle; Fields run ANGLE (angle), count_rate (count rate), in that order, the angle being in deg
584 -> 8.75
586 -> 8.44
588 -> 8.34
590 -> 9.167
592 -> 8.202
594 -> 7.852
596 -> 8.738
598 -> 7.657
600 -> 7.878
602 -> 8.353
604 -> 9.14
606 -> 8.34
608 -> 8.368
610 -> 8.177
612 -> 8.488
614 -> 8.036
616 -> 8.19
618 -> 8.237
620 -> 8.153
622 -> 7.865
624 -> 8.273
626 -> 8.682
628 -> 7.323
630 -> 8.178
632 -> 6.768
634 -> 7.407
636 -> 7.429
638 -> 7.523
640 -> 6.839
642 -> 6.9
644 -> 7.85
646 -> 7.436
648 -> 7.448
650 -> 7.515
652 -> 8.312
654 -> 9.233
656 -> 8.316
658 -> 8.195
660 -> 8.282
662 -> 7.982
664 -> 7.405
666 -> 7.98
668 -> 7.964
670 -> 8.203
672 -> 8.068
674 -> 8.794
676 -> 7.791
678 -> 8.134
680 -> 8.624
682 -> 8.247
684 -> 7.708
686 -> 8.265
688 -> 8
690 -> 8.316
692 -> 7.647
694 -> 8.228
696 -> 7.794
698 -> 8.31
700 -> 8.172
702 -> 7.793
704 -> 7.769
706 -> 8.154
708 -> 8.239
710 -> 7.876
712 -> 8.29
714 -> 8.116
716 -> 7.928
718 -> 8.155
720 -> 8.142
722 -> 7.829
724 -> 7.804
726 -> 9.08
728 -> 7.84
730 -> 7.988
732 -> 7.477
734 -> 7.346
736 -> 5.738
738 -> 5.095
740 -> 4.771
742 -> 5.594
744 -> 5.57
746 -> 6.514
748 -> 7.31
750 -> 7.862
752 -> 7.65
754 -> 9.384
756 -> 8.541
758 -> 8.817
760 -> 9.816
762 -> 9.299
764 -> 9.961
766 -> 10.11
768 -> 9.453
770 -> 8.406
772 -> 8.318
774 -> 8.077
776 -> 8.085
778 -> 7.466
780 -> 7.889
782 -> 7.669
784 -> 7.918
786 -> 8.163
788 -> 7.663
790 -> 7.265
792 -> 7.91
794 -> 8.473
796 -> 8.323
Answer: -4.8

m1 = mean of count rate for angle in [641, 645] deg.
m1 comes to 7.38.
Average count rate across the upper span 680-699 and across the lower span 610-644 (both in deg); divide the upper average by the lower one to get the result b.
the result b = 1.04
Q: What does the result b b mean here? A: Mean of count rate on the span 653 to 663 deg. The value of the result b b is 8.4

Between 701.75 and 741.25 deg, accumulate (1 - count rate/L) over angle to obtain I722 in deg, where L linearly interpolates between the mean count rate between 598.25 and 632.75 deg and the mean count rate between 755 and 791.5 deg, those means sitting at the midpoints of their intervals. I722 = 3.86 deg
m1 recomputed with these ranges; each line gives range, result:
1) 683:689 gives 7.99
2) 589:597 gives 8.49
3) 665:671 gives 8.05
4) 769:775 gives 8.27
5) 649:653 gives 7.91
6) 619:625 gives 8.1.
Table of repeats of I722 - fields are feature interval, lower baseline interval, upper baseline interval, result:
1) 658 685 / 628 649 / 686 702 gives -1.1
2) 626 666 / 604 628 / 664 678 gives 2.1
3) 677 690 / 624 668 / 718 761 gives -0.9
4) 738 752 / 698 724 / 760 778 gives 3.7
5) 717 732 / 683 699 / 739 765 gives -0.4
